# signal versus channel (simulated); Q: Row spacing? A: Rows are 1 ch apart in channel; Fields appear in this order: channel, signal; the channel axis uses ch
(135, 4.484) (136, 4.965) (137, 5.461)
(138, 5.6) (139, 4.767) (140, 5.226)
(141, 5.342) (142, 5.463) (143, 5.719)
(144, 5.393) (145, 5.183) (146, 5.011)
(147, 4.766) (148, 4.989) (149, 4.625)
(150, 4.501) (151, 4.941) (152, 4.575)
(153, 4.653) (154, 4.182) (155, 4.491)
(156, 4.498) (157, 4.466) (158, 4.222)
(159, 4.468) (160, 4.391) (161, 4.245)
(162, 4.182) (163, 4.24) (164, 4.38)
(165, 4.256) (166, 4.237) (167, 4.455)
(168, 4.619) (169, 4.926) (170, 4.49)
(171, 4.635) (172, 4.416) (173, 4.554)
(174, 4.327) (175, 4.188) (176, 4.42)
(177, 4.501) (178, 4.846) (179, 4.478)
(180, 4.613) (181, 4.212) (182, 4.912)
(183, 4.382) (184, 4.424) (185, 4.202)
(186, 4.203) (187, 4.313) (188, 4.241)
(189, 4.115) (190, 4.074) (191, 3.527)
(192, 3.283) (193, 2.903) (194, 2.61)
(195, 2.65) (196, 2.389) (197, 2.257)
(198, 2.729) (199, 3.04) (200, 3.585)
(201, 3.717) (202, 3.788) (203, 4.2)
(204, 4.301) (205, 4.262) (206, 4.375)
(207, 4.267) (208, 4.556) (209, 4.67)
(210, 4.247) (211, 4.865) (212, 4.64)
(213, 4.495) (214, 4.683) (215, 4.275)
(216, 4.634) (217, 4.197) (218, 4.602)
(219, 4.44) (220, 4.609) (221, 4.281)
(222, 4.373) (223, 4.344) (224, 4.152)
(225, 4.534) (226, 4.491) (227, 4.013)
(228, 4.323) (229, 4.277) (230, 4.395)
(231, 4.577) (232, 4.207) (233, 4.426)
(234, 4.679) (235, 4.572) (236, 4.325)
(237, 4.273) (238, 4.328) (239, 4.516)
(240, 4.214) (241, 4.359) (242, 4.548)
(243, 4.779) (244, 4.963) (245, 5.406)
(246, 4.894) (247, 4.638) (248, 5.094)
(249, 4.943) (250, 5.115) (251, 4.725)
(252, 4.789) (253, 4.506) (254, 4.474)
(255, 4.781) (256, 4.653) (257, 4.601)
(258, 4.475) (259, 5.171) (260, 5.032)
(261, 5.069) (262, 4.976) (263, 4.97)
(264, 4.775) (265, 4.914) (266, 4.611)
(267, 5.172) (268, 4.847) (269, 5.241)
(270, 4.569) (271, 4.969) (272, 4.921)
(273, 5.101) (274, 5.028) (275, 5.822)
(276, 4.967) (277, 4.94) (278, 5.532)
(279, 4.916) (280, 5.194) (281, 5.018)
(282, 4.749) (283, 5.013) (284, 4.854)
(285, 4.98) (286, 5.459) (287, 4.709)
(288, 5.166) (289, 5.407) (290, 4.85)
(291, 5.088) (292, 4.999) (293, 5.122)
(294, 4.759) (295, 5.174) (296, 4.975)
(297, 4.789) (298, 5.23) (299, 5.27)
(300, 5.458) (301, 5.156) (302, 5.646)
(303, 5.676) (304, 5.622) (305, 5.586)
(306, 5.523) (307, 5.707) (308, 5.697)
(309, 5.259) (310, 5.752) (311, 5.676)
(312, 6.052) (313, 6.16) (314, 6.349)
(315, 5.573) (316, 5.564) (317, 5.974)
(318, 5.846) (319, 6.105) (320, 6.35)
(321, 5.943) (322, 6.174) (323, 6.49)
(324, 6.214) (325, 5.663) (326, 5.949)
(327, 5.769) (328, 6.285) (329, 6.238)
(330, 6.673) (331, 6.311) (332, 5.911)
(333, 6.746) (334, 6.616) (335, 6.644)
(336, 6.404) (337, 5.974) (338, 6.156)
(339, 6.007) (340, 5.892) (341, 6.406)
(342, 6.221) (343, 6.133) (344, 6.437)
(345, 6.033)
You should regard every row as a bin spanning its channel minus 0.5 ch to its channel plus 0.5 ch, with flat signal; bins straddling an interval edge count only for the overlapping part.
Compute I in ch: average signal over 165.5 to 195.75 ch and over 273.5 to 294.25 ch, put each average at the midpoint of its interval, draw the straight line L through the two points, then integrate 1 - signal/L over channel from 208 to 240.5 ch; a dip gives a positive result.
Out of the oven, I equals 0.90 ch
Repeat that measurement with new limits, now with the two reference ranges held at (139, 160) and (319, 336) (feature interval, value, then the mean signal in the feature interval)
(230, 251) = 3.5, 4.64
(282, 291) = 1.3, 5.04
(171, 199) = 6.5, 3.91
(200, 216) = 2.9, 4.34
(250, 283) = 4.8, 4.93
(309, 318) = 0.4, 5.85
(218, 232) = 2.7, 4.37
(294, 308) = 1.6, 5.36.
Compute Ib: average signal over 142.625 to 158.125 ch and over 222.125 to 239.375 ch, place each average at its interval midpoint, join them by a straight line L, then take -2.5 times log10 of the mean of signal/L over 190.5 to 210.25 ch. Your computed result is 0.26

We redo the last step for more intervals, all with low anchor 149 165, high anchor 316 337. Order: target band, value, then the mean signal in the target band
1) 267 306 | 0.129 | 5.13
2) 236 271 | 0.141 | 4.77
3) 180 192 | 0.125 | 4.21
